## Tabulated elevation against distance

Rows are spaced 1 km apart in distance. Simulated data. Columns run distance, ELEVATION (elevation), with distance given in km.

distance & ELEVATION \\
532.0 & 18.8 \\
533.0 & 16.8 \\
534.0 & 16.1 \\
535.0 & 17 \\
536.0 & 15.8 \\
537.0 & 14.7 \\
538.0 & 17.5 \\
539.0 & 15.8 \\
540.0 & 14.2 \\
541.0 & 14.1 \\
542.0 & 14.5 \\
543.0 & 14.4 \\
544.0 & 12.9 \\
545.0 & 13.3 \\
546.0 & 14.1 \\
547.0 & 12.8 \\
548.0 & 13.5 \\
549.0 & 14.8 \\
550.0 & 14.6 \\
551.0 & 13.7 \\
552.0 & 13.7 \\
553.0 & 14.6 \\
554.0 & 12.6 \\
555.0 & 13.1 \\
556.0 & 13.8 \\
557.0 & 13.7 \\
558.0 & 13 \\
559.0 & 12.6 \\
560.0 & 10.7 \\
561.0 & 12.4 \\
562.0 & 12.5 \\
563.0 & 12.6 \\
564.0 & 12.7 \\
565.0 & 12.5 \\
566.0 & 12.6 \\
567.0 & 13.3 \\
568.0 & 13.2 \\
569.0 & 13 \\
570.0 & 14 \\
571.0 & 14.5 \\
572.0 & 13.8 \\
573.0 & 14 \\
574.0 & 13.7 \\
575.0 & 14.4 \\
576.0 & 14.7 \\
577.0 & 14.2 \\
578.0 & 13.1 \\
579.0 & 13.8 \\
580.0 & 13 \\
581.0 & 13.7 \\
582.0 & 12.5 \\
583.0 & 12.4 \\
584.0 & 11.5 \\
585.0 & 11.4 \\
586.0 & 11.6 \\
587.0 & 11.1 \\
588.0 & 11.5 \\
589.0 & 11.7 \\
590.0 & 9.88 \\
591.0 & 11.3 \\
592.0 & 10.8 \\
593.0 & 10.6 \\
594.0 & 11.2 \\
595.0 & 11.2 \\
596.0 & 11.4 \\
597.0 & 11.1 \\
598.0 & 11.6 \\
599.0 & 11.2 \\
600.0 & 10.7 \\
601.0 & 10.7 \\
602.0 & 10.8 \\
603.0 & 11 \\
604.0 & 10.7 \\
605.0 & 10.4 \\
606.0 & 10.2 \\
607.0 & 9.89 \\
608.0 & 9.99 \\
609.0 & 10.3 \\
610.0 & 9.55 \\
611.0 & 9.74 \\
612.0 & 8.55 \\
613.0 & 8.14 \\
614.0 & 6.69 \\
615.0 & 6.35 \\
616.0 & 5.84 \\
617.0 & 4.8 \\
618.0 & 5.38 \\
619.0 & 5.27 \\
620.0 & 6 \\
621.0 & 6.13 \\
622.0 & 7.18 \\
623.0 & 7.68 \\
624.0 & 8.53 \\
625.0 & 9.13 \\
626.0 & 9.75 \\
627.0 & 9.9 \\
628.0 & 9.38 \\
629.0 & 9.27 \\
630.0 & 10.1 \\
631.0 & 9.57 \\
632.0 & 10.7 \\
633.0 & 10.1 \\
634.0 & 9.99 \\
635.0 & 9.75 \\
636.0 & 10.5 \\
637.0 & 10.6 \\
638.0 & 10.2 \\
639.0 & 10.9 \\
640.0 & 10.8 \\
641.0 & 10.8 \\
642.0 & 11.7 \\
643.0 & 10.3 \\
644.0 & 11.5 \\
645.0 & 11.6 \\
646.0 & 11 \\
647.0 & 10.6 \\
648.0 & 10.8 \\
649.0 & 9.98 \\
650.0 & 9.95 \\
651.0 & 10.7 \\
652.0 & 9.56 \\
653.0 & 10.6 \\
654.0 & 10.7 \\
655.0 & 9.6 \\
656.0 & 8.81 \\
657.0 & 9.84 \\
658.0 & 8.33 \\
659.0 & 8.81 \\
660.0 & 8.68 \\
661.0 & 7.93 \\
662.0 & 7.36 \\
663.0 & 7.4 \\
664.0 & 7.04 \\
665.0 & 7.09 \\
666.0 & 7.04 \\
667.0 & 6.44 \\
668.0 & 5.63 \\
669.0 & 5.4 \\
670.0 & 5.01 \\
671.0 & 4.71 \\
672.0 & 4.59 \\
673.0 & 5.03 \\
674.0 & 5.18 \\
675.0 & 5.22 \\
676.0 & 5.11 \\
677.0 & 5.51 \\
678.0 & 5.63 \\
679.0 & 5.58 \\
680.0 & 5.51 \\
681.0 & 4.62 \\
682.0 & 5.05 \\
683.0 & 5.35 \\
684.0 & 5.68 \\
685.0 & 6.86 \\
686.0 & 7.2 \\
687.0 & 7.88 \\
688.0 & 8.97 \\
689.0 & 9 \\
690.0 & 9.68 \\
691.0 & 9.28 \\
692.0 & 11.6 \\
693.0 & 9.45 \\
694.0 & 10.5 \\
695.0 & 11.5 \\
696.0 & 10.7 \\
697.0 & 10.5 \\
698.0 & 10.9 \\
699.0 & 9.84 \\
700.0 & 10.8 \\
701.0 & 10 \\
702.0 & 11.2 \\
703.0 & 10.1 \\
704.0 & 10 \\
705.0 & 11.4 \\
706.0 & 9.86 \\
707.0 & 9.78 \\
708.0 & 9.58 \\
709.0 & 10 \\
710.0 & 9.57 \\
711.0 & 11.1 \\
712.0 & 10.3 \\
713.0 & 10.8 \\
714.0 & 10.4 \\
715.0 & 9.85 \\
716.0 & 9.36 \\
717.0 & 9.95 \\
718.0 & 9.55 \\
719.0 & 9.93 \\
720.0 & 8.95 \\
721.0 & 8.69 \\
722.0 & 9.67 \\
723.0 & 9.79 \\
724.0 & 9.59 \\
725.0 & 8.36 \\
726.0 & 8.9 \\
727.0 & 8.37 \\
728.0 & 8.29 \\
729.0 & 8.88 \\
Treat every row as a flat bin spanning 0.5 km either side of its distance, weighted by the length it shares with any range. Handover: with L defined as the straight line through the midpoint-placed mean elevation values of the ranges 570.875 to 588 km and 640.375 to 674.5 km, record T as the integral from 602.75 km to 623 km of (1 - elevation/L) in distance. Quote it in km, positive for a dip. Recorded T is 5.7 km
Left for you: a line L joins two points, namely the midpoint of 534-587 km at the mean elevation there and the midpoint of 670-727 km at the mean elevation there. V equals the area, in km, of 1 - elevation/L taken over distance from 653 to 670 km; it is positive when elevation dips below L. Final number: 3.6 km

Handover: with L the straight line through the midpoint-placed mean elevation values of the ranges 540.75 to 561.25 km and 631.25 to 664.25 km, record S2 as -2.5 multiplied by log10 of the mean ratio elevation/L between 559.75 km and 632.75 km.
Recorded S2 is 0.111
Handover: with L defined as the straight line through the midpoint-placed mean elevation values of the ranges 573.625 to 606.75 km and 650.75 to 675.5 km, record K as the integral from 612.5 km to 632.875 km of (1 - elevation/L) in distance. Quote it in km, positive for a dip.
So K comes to 4.02 km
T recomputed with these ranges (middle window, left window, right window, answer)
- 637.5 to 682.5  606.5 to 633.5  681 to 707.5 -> 3.5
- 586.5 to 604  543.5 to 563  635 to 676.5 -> 0.5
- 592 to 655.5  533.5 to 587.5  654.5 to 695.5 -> 1.6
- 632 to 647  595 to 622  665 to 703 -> -4.2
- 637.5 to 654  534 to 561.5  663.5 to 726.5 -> -0.7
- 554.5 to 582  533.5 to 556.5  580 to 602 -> -0.9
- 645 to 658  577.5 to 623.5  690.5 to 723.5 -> -0.1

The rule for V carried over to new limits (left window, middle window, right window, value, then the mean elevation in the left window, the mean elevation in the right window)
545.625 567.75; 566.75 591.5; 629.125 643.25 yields -0.9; 13.2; 10.4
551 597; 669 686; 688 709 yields 8.5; 12.7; 10.2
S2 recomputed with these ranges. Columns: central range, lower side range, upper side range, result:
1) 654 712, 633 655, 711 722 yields 0.24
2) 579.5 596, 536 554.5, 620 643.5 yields 0.04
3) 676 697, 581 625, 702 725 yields 0.26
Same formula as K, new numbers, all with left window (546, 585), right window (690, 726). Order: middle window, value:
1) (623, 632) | 1.9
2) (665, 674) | 4.4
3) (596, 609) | 1.8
